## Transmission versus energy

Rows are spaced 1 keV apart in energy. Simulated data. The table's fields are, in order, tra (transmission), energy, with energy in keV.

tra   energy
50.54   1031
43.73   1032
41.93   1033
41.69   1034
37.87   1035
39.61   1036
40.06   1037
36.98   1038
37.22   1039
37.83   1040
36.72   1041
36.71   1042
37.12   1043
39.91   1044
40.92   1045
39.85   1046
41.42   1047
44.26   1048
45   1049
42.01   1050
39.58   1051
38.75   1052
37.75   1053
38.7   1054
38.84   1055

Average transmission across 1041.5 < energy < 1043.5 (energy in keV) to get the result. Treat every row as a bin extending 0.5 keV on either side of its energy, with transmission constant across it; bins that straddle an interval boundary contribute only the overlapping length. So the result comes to 36.9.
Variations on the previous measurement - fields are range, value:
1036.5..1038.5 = 38.5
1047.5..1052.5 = 41.9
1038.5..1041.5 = 37.3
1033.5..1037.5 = 39.8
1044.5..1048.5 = 41.6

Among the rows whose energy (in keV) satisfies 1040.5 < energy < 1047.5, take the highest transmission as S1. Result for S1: 41.42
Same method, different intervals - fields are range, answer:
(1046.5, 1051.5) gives 45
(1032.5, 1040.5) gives 41.93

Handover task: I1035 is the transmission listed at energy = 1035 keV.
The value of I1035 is 37.87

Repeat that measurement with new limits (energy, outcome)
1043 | 37.12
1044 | 39.91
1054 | 38.7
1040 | 37.83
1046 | 39.85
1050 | 42.01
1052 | 38.75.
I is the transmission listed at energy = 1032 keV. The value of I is 43.73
